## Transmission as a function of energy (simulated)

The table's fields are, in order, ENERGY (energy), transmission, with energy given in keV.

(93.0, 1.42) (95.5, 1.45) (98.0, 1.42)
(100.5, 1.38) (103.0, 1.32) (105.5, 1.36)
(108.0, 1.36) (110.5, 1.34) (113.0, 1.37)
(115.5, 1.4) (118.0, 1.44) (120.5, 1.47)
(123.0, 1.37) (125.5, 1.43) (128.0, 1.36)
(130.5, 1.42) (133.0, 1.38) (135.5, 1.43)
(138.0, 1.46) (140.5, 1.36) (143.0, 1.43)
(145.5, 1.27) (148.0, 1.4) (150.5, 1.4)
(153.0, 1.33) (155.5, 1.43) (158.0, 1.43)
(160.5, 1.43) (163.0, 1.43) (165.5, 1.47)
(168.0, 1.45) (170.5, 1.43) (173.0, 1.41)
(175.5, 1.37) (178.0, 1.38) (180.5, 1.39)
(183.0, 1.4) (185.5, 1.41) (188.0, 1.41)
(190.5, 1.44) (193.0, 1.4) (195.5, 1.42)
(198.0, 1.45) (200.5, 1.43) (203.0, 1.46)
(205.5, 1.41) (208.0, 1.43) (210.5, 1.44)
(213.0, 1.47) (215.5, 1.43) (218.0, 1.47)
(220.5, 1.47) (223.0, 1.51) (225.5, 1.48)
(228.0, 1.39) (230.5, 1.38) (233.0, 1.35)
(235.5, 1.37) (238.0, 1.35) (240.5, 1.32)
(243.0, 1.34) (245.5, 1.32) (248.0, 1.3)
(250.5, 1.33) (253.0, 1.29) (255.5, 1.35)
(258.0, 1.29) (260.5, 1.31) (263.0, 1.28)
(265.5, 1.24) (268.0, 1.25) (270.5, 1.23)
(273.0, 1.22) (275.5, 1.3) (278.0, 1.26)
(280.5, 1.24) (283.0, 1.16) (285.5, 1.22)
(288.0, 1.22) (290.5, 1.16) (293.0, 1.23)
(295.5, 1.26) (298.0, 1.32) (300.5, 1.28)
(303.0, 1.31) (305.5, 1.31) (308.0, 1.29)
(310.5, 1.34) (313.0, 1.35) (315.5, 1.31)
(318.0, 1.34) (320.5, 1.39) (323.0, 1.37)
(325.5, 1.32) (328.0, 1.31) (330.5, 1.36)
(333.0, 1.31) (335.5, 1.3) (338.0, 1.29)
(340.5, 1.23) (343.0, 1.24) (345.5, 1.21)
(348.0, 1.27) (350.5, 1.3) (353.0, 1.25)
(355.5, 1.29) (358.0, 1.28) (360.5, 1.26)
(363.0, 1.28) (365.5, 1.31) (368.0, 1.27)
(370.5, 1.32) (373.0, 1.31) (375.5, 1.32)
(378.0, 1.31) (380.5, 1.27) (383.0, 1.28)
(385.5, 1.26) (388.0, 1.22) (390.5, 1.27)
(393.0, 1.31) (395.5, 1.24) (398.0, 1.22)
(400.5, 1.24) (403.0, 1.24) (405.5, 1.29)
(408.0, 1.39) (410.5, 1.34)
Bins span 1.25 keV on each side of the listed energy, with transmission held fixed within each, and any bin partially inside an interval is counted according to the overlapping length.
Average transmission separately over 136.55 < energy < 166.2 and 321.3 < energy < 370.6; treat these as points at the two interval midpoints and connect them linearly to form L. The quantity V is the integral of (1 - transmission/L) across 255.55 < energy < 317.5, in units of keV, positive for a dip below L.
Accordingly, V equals 2.6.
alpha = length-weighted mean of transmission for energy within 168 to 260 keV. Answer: 1.4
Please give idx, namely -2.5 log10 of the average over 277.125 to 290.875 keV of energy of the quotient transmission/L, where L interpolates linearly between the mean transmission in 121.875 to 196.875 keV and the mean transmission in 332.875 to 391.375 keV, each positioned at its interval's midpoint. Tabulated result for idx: 0.10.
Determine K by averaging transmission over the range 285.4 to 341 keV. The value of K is 1.3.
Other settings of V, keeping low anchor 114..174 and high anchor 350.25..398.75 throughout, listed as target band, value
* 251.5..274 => 1.13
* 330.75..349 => 0.41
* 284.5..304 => 1.10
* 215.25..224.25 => -0.71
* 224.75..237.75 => -0.26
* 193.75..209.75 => -0.65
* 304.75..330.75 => -0.48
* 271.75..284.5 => 0.93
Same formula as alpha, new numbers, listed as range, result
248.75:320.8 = 1.28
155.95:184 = 1.42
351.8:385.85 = 1.29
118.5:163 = 1.4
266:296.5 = 1.23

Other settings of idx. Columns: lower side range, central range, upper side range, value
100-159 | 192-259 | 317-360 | -0.038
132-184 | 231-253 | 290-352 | 0.012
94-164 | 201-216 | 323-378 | -0.064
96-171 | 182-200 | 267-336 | -0.047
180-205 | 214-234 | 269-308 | -0.055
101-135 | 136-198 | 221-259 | -0.024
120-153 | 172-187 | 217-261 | -0.008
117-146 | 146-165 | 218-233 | 0.007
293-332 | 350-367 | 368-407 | 0.010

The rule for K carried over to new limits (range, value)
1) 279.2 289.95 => 1.21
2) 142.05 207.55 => 1.41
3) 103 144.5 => 1.4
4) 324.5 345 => 1.29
